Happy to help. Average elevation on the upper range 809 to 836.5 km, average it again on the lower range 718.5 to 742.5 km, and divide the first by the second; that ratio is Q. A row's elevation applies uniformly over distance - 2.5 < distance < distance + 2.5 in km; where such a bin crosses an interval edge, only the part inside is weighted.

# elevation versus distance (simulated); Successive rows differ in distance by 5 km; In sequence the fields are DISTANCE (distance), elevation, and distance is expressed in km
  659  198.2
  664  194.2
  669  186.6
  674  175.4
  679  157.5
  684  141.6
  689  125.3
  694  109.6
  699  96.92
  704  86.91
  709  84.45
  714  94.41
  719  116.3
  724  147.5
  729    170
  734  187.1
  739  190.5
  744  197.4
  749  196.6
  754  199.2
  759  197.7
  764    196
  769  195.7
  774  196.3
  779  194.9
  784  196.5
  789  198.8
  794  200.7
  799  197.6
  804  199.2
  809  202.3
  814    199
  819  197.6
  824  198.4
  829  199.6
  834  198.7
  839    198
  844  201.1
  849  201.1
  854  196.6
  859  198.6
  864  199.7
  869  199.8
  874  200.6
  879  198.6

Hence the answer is 1.19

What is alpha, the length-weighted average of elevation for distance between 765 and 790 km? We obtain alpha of 196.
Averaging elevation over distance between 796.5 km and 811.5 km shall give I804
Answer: 200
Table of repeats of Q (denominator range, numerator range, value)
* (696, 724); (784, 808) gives 1.98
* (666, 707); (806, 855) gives 1.48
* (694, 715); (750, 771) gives 2.13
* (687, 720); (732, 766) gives 1.93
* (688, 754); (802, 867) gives 1.41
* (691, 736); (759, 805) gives 1.63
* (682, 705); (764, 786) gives 1.73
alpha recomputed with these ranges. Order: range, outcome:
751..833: 198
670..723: 122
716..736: 153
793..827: 199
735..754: 195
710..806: 181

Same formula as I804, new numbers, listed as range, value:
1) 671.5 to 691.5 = 150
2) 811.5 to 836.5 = 199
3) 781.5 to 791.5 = 198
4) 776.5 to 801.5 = 198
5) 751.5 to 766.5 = 198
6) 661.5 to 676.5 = 185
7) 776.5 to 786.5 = 196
